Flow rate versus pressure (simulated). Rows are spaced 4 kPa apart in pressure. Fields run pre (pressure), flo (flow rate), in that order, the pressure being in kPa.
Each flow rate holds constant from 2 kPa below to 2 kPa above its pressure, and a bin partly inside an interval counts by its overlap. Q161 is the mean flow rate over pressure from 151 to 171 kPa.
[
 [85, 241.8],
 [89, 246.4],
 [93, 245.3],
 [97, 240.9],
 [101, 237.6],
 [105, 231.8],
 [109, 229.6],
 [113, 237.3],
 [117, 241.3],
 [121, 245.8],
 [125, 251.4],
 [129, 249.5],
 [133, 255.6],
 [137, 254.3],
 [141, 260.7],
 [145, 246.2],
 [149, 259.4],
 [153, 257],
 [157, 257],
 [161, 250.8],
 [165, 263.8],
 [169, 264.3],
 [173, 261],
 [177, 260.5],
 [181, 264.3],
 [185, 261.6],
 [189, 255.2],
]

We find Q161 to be 259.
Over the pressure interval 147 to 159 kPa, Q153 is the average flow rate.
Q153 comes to 258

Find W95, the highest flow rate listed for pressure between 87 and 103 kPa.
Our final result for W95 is 246.4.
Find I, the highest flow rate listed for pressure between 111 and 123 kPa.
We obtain 245.8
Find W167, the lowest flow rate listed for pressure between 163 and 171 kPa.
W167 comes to 263.8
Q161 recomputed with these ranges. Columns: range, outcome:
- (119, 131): 249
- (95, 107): 237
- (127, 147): 253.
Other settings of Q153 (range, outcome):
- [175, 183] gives 262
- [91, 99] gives 243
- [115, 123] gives 244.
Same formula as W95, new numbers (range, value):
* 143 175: 264.3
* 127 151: 260.7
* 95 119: 241.3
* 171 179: 261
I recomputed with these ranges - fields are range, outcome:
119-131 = 251.4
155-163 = 257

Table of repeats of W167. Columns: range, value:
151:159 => 257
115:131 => 241.3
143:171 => 246.2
